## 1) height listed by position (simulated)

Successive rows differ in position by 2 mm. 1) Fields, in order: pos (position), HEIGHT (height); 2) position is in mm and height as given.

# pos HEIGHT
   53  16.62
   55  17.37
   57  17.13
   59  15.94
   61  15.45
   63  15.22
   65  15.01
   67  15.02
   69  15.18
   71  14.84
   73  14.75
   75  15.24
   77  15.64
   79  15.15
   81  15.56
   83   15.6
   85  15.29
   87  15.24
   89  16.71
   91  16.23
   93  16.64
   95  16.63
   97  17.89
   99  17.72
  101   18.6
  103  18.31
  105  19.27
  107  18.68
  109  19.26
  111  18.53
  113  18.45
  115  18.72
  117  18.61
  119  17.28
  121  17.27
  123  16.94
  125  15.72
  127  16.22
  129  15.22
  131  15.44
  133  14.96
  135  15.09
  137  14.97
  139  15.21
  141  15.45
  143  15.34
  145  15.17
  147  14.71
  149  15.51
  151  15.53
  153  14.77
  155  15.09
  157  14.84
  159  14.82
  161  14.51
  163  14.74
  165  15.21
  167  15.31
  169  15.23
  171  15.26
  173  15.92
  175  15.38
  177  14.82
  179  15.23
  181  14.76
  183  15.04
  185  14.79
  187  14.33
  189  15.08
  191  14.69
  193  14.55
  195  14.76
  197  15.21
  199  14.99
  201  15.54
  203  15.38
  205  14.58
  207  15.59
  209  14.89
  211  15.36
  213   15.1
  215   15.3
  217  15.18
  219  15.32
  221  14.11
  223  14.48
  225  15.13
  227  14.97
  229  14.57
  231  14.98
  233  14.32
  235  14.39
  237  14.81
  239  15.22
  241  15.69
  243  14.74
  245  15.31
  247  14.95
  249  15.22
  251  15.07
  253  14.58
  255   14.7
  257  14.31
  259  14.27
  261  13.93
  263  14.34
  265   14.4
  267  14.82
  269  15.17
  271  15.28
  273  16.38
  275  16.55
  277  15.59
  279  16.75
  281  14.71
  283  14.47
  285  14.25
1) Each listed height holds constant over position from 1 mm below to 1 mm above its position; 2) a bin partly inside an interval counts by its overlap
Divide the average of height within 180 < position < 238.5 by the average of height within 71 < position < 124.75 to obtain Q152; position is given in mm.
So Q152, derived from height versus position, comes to 0.9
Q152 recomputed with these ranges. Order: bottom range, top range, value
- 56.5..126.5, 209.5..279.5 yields 0.90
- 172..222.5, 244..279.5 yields 1.00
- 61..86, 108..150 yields 1.08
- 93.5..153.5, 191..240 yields 0.89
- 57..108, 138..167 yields 0.93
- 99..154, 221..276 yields 0.89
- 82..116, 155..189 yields 0.86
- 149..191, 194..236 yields 0.99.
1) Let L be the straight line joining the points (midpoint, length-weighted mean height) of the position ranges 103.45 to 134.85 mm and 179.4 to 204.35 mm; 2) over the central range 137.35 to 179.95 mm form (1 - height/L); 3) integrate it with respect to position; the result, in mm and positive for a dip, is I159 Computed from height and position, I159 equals 2.32 mm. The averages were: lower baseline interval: 17.3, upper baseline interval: 14.9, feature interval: 15.1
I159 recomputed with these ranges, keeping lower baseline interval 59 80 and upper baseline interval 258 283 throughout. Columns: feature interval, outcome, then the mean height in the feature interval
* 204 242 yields 0.5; 14.9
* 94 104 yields -1.7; 17.8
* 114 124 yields -1.7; 17.8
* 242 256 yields 0.2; 14.9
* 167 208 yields 0.3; 15.1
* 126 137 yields -0.1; 15.3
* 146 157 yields 0.1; 15.1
